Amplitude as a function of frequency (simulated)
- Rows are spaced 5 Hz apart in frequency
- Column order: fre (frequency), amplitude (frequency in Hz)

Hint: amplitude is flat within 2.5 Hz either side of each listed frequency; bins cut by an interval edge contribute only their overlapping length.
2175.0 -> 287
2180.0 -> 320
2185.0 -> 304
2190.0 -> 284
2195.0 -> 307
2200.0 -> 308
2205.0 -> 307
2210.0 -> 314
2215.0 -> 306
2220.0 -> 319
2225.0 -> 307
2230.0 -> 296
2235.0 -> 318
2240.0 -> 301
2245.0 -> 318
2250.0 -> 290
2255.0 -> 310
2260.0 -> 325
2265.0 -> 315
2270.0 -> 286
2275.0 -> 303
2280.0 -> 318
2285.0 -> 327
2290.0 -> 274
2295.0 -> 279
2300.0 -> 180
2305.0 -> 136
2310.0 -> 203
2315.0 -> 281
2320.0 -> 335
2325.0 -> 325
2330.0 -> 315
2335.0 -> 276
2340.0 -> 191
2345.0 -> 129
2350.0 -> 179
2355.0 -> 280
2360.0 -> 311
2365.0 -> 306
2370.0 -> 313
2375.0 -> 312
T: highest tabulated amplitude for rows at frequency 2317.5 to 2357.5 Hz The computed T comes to 335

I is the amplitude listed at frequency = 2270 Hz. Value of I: 286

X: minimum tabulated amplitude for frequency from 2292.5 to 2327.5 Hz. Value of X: 136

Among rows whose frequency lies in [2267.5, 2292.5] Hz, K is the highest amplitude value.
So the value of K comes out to 327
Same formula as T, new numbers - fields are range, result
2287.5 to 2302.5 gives 279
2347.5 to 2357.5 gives 280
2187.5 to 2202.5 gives 308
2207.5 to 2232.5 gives 319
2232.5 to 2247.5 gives 318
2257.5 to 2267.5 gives 325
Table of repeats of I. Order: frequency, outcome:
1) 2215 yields 306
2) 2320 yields 335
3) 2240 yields 301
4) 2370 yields 313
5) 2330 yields 315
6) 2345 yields 129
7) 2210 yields 314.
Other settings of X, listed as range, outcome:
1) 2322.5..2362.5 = 129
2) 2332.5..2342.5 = 191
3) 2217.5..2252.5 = 290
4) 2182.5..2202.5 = 284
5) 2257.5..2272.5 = 286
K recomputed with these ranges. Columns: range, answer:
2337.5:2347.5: 191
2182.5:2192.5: 304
